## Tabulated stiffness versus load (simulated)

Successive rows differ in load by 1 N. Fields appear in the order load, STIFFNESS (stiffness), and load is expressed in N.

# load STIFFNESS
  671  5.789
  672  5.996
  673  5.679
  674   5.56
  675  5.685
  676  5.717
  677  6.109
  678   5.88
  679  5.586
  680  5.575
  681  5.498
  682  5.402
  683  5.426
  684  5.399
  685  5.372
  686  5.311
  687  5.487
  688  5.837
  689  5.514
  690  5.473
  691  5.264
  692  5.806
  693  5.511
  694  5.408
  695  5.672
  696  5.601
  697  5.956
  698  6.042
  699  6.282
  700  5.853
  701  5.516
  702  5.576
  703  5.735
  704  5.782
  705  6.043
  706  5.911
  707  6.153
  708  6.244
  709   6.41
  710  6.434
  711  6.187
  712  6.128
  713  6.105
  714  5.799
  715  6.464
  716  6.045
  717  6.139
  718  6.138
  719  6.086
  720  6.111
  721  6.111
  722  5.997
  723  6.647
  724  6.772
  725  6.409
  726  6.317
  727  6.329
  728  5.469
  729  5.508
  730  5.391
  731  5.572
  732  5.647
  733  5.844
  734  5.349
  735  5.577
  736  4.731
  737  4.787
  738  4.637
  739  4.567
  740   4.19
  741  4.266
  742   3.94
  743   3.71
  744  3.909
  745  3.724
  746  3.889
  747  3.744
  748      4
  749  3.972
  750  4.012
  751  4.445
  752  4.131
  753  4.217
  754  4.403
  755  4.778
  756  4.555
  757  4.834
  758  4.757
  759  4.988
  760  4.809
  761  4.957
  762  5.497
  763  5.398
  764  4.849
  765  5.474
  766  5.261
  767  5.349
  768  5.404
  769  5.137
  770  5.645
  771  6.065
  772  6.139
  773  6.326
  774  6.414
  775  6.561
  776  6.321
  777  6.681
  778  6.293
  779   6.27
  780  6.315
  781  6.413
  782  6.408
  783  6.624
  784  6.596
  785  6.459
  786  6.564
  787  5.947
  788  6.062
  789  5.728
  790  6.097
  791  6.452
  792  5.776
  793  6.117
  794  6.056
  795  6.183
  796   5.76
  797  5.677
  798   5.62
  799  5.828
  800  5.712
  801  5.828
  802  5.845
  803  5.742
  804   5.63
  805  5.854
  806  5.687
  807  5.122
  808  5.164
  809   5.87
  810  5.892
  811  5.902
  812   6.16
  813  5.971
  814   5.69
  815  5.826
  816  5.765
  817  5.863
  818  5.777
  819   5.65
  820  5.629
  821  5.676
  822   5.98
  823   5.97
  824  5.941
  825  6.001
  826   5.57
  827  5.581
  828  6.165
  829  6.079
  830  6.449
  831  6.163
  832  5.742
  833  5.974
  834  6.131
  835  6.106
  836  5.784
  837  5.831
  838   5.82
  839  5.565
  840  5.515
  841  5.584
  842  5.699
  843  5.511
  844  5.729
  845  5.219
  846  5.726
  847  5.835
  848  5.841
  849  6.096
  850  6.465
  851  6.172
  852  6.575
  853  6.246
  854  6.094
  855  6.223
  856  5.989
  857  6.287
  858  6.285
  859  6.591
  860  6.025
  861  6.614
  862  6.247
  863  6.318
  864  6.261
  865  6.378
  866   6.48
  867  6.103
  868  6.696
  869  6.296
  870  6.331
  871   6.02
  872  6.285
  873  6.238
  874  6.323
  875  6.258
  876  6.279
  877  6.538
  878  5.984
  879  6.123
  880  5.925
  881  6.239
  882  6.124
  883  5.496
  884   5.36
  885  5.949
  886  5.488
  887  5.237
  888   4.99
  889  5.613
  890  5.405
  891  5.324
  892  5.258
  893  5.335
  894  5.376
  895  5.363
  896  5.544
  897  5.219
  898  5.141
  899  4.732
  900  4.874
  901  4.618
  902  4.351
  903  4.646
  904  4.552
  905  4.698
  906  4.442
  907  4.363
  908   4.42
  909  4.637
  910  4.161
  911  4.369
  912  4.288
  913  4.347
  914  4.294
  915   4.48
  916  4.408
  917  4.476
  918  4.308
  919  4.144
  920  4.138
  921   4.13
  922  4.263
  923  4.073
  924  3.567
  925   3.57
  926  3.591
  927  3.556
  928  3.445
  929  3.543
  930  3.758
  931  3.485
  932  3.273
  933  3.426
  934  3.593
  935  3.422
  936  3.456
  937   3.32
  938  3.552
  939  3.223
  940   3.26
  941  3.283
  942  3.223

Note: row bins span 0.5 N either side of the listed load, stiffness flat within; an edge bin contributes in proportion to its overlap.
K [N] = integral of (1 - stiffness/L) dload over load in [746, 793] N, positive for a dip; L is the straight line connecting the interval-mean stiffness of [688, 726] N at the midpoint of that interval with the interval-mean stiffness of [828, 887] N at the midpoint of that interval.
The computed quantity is 4.1 N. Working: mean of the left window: 5.98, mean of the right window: 6.06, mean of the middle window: 5.49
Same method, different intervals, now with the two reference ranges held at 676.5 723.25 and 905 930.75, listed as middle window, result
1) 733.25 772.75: 5.0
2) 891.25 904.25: -2.2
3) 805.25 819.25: -2.2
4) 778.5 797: -3.8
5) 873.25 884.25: -4.1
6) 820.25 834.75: -3.4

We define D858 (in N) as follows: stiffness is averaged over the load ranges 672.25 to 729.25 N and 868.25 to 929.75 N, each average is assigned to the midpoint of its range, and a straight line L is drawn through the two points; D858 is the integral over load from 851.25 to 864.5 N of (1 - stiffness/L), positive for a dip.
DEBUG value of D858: -2.8 N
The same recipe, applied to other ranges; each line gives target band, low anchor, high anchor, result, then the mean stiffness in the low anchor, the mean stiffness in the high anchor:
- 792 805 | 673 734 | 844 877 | 0.5 N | 5.85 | 6.21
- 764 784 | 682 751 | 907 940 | -4.0 N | 5.48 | 3.89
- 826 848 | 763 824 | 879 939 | -1.7 N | 5.91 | 4.53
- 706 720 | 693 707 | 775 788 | -0.6 N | 5.8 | 6.4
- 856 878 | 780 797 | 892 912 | -4.6 N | 6.19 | 4.78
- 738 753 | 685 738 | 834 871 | 4.7 N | 5.84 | 6.07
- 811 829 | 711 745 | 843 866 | 0.4 N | 5.52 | 6.14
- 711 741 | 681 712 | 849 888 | 0.4 N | 5.76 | 6.16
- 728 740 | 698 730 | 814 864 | 1.7 N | 6.08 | 5.96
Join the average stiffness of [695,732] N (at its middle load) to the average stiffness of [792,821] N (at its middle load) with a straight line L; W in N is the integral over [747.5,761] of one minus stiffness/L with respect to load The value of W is 3.29 N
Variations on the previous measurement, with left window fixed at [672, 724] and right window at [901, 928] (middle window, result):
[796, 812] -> -2.1 N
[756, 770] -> 0.6 N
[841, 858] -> -4.6 N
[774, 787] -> -3.0 N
